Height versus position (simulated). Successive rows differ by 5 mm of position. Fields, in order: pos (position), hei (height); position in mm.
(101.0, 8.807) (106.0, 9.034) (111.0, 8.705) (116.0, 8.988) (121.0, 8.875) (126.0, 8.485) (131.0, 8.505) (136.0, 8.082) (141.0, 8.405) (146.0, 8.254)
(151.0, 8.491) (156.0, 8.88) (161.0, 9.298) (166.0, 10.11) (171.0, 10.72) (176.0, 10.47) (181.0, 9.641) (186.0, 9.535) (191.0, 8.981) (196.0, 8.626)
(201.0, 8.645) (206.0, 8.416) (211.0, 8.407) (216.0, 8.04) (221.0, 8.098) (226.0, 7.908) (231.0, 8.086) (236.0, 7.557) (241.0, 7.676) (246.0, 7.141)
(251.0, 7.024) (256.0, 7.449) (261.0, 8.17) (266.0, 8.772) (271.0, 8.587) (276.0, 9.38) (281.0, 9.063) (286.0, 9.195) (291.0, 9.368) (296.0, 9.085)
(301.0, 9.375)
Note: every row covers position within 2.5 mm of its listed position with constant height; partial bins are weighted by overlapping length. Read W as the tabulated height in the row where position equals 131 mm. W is 8.505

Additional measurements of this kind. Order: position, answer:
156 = 8.88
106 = 9.034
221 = 8.098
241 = 7.676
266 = 8.772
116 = 8.988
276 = 9.38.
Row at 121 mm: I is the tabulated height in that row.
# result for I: 8.875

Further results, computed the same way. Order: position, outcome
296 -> 9.085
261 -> 8.17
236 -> 7.557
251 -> 7.024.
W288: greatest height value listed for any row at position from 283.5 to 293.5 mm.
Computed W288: 9.368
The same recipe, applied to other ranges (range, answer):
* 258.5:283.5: 9.38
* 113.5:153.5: 8.988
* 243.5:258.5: 7.449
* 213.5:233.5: 8.098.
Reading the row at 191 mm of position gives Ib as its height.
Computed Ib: 8.981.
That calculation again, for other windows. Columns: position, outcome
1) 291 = 9.368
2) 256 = 7.449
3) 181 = 9.641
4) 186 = 9.535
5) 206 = 8.416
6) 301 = 9.375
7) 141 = 8.405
